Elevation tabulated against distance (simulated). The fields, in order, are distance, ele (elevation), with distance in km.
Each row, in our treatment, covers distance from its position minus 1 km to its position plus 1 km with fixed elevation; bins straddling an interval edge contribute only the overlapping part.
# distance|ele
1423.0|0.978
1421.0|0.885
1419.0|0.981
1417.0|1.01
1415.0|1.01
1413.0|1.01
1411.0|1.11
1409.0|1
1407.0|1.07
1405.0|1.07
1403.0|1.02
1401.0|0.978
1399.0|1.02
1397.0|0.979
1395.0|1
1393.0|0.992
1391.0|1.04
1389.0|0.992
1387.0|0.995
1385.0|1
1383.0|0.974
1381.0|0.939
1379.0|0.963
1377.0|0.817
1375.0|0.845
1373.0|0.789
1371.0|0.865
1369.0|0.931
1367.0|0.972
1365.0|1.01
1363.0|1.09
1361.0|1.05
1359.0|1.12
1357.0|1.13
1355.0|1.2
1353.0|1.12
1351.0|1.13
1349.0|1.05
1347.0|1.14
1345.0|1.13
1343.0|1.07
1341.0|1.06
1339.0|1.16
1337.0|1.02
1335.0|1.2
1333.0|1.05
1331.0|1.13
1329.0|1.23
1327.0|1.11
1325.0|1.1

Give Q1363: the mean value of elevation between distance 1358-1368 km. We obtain 1.05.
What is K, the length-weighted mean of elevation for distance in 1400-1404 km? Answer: 0.999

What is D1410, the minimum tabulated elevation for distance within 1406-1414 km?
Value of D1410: 1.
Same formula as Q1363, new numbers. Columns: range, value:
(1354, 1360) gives 1.15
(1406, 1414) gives 1.05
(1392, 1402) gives 0.994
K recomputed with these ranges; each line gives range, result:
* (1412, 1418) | 1.01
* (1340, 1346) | 1.09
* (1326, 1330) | 1.17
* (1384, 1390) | 0.996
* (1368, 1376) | 0.857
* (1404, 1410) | 1.05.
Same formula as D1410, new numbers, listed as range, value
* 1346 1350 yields 1.05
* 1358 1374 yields 0.789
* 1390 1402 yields 0.978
